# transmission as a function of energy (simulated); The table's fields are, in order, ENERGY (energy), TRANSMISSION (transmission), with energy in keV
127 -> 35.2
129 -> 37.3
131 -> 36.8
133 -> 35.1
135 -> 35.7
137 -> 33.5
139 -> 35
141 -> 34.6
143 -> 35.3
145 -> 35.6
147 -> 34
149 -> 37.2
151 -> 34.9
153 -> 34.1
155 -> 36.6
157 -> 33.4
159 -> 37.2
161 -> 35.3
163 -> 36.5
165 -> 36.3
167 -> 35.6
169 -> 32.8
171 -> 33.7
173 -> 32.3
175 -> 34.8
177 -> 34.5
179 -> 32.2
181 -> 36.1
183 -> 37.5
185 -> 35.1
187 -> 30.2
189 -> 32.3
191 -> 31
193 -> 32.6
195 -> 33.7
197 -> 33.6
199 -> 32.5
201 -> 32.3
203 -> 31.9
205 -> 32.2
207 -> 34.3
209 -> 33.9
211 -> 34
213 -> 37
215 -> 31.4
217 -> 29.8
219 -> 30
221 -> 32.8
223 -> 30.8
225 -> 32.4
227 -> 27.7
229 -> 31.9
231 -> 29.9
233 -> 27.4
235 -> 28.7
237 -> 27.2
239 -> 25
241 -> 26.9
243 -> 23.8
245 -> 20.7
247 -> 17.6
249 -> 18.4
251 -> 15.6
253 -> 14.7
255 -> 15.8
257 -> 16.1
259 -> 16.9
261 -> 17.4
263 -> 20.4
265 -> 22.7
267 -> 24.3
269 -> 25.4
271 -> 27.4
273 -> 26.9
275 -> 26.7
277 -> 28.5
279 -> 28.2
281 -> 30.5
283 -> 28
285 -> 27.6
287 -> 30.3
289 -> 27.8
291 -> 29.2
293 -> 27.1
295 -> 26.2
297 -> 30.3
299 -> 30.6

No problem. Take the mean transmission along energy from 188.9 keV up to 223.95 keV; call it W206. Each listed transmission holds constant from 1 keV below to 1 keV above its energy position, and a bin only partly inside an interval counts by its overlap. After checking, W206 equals 32.6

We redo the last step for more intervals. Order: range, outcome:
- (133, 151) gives 35.1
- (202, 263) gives 26.3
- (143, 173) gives 35.1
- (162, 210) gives 33.7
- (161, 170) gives 35.3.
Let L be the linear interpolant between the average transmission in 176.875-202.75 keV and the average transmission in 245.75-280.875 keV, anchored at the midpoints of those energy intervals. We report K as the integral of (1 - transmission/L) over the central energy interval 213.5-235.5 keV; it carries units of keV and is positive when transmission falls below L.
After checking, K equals -2.14 keV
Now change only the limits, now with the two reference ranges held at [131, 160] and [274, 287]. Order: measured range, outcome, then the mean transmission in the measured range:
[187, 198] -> 0.1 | 32.4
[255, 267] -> 4.3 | 18.9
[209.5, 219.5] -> -0.3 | 32.6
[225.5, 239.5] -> 1.1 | 28.5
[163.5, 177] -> -0.2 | 34.4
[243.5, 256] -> 5.2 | 17.4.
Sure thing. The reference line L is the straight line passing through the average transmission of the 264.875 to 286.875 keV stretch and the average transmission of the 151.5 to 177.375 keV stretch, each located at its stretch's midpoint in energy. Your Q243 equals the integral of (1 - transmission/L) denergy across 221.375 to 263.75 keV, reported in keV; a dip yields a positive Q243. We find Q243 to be 9.16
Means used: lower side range 34.9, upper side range 27.2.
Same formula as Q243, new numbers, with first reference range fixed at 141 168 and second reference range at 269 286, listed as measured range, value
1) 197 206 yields 0.1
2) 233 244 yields 1.4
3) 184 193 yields 0.3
